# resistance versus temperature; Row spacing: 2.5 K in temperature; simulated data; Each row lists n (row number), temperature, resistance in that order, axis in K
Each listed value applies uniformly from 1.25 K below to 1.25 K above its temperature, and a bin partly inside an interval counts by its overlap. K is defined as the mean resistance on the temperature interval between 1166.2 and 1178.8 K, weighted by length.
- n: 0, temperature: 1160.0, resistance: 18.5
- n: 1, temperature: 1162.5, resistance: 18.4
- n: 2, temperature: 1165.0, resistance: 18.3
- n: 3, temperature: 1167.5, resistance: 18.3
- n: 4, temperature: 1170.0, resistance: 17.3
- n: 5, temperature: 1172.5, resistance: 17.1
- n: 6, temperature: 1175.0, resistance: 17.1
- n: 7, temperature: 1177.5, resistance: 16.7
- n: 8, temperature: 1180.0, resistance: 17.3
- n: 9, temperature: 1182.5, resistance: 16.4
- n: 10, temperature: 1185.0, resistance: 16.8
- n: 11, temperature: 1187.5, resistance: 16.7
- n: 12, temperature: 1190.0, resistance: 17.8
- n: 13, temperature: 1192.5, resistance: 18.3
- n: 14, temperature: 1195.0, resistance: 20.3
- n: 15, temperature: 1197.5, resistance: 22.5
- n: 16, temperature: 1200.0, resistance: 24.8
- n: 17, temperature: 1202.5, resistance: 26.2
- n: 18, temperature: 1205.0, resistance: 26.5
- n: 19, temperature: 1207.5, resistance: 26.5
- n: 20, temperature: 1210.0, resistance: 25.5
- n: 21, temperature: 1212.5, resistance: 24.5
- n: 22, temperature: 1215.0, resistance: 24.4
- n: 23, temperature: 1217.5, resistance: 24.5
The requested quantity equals 17.3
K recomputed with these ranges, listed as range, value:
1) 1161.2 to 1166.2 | 18.4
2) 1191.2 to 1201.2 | 21.4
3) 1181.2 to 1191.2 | 16.9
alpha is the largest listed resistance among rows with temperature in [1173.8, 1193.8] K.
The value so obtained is 18.3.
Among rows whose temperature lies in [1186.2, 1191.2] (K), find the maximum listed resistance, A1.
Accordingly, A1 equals 17.8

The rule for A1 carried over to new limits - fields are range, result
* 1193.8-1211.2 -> 26.5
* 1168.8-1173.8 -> 17.3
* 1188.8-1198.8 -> 22.5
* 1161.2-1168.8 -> 18.4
